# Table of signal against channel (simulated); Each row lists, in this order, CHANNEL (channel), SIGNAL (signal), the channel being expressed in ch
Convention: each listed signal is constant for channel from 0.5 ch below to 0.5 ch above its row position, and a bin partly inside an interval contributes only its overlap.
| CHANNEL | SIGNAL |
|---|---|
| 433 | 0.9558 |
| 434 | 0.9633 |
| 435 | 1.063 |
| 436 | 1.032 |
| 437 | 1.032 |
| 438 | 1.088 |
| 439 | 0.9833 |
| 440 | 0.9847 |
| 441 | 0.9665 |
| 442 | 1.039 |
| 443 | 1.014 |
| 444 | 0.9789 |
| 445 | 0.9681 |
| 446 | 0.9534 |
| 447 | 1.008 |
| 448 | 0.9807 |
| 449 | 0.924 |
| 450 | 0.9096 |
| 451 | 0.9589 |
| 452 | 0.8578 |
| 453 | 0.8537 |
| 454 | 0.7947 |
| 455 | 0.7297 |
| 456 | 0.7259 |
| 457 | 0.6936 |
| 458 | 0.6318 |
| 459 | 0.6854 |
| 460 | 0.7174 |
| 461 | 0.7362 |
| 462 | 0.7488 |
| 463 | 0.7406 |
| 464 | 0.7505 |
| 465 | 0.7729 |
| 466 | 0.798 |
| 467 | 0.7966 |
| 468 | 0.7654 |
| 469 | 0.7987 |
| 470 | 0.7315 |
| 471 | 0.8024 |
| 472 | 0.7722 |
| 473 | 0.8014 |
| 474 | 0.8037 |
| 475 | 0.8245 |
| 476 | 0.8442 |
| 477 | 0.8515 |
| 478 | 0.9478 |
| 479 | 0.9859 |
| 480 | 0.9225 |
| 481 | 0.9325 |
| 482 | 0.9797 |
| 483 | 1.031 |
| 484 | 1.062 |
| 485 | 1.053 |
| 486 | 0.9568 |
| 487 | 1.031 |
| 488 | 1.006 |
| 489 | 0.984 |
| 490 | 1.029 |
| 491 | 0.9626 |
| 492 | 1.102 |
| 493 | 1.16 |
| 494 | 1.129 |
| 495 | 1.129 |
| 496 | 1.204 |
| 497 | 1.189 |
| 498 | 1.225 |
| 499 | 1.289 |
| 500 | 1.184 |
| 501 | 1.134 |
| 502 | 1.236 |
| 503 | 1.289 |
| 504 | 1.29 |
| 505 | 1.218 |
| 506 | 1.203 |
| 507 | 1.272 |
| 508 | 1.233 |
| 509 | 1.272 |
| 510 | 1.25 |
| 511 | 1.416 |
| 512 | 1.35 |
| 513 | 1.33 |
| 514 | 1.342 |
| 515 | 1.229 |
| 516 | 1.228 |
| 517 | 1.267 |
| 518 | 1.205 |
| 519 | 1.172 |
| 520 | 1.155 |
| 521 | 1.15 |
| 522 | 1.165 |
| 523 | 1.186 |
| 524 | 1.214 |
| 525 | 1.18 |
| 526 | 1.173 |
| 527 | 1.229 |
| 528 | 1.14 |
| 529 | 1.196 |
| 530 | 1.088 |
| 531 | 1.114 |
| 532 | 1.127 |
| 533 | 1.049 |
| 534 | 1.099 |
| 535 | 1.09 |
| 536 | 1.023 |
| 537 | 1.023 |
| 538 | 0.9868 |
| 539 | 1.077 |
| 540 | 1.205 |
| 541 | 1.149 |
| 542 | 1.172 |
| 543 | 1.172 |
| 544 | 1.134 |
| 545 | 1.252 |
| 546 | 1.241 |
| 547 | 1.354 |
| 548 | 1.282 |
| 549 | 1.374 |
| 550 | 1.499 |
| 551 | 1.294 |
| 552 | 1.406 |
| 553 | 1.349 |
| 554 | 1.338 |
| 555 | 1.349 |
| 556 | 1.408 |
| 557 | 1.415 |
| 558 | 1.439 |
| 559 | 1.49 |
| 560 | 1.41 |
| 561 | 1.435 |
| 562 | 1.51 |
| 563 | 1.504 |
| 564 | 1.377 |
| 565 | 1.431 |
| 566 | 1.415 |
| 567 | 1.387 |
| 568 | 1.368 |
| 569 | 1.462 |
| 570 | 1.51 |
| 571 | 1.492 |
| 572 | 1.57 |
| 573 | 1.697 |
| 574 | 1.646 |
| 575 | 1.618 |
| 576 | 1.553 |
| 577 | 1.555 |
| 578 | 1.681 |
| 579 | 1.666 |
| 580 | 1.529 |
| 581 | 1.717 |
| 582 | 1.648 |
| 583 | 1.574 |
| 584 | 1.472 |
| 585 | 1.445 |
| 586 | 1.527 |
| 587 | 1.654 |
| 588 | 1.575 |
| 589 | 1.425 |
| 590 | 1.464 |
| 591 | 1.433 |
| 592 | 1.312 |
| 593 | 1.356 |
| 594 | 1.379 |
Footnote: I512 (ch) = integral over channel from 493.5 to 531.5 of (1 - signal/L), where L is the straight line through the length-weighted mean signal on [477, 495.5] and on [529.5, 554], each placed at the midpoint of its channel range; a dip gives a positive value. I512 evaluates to -4.1 ch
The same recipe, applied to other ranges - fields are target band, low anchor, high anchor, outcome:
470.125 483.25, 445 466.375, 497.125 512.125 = 1.6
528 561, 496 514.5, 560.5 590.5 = 4.1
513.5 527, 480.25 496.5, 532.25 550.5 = -1.0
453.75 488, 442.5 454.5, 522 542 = 5.4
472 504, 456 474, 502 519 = -0.8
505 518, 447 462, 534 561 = -2.3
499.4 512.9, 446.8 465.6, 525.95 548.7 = -3.3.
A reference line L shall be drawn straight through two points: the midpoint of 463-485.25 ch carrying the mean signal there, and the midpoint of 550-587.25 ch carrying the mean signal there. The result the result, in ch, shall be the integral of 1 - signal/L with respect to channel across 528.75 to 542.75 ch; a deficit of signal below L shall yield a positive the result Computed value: 1.9 ch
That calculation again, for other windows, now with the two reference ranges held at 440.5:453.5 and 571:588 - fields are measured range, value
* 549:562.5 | 0.6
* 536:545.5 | 1.9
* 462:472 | 2.7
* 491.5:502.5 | 0.1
